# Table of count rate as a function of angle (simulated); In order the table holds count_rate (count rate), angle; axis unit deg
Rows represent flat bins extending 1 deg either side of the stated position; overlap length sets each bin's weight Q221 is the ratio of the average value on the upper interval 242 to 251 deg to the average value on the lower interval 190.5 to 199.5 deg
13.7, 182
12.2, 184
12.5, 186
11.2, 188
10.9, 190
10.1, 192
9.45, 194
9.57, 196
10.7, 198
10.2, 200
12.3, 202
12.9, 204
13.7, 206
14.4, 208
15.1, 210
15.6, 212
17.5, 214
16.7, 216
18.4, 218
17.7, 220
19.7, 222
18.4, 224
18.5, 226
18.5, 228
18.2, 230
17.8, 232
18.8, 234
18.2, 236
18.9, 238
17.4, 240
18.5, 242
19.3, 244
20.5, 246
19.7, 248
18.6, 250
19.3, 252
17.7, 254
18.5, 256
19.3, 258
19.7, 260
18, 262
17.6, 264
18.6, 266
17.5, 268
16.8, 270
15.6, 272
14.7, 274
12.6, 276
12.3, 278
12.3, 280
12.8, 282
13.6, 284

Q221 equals 1.9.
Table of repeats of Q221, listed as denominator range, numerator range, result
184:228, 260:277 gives 1.18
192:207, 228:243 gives 1.63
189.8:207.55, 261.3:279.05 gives 1.42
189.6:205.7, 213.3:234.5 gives 1.67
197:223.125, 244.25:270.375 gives 1.24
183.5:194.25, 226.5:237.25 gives 1.65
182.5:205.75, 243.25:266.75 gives 1.68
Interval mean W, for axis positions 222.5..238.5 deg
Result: 18.4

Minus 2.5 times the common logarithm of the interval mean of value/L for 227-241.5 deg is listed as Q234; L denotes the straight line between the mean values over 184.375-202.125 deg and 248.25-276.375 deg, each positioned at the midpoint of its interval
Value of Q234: -0.23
